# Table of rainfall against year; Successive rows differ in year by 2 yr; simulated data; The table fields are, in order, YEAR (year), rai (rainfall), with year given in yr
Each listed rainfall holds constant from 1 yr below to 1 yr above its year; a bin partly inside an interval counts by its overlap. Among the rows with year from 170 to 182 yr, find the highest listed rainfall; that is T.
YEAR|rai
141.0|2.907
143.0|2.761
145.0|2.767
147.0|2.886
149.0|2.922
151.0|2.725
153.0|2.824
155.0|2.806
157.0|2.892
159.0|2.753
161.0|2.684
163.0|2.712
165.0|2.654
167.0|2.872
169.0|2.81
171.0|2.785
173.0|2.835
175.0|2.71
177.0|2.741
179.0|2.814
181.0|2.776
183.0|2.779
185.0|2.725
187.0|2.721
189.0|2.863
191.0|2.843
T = 2.835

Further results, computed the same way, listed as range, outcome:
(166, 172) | 2.872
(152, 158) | 2.892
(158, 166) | 2.753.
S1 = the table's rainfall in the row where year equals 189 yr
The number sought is 2.863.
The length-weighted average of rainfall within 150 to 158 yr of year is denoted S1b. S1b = 2.81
